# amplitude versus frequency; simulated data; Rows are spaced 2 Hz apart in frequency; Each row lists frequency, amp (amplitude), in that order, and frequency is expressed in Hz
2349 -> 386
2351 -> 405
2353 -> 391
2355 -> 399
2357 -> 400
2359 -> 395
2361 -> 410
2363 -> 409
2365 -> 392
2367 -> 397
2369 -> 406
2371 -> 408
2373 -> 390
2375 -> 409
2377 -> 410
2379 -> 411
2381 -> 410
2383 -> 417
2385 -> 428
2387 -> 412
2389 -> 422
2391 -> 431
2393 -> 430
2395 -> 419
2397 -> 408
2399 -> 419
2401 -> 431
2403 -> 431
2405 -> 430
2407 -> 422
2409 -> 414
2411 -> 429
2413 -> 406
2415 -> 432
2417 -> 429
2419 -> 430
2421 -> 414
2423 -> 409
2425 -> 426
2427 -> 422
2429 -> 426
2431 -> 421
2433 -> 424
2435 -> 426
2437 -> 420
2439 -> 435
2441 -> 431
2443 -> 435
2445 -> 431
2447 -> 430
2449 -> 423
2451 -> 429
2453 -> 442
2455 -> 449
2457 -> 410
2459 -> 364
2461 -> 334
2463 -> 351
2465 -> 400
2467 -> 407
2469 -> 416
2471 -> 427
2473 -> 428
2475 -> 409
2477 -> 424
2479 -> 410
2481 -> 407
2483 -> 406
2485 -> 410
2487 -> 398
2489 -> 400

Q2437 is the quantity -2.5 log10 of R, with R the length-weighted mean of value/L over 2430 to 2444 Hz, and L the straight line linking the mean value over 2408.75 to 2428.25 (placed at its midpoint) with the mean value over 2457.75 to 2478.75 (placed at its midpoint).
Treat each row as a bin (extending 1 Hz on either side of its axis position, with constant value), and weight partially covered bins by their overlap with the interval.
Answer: -0.04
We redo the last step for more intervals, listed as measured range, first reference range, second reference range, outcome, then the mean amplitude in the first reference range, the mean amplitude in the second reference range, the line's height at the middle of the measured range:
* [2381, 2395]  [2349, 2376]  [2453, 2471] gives -0.06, 400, 396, 399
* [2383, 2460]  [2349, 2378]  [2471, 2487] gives -0.04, 401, 413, 407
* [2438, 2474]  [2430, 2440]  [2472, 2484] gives 0.02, 425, 414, 420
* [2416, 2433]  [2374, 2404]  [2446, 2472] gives -0.02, 419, 406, 413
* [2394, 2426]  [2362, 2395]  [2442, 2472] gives -0.03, 412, 410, 411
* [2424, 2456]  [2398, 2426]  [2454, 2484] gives -0.04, 423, 403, 413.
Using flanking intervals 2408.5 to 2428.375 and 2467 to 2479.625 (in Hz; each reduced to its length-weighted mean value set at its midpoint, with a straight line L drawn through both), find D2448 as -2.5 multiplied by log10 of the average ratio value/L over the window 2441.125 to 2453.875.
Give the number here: -0.03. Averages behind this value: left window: 421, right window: 418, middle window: 432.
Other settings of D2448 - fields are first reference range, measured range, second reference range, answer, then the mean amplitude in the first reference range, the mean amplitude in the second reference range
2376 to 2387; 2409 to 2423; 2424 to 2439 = 0.00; 415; 424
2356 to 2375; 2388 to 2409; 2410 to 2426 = -0.02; 401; 422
